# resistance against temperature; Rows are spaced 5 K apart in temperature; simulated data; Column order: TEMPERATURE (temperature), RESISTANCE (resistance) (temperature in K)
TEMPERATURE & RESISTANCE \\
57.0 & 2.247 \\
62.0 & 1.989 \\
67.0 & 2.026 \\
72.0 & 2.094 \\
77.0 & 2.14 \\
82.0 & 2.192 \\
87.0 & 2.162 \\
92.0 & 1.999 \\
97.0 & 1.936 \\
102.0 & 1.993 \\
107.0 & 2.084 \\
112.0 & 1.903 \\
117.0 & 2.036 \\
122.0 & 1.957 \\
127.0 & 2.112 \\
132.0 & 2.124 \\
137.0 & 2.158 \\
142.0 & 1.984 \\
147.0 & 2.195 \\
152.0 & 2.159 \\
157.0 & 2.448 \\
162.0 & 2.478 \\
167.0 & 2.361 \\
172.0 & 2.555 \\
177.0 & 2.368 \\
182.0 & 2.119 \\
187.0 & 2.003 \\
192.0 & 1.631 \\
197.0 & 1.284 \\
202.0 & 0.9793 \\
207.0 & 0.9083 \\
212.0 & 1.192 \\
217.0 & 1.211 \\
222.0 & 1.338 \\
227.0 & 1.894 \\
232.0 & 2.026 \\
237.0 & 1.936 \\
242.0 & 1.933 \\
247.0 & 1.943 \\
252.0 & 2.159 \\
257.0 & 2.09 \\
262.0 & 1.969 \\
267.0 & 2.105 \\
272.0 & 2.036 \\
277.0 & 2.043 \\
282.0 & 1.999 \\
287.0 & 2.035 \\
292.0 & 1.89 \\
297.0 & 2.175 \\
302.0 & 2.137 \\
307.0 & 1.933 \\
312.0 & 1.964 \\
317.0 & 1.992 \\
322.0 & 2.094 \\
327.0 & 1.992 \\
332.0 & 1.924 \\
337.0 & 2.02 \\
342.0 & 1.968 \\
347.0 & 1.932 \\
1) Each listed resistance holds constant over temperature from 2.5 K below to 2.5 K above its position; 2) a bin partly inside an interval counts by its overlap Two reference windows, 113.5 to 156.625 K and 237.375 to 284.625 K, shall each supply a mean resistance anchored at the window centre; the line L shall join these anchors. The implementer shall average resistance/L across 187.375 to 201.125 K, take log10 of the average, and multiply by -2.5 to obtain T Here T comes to 0.36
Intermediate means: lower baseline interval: 2.1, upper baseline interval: 2.03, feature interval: 1.49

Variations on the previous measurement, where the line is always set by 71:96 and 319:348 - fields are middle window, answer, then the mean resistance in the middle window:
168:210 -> 0.179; 1.75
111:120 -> 0.060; 1.98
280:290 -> 0.001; 2.01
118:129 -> 0.031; 2.03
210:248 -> 0.210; 1.68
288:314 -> -0.008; 2.02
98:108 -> 0.044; 2.02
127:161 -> -0.054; 2.19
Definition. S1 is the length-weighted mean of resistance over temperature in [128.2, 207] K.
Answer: 2.02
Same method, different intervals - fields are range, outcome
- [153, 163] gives 2.42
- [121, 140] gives 2.1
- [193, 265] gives 1.64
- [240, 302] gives 2.04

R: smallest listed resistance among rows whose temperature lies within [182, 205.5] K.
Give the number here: 0.9793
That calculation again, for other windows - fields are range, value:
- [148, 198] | 1.284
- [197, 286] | 0.9083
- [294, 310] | 1.933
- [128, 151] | 1.984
